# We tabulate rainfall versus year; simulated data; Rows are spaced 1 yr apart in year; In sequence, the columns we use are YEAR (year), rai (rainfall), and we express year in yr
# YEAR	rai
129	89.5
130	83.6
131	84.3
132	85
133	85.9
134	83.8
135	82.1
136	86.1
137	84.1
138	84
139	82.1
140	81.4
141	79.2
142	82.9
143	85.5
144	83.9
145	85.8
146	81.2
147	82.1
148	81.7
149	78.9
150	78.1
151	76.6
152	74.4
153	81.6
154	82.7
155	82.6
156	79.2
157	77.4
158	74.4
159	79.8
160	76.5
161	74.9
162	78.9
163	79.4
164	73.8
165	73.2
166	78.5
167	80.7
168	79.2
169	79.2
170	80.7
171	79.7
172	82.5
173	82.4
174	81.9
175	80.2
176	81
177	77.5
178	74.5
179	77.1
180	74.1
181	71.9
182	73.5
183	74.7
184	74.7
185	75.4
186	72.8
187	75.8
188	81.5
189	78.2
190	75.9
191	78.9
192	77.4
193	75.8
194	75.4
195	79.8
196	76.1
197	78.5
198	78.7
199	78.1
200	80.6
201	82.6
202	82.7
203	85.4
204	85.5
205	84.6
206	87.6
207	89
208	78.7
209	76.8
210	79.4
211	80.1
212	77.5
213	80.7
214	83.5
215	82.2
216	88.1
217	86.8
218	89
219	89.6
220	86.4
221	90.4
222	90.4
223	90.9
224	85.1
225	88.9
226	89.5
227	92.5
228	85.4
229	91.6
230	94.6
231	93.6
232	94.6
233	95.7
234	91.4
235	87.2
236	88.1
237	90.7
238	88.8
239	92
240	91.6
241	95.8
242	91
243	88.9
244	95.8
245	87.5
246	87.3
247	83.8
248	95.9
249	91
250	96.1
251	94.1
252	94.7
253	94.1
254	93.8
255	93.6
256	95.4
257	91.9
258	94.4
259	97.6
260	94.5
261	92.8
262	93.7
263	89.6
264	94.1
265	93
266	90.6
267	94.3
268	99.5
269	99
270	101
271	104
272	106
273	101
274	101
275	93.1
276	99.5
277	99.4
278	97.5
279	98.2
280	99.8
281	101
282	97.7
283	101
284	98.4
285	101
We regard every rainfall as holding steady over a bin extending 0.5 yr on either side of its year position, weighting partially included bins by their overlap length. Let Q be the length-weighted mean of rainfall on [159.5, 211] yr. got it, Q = 78.7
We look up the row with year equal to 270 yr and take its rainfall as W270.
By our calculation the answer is 101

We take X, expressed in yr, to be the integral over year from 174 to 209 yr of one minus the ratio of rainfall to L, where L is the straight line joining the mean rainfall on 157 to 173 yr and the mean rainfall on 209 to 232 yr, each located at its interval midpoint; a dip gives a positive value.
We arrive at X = 1.60 yr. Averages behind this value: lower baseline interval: 78.2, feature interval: 78.7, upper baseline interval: 87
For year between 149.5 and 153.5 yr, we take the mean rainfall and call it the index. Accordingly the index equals 77.7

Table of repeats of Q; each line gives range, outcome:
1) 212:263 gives 90.7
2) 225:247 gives 90.9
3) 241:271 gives 93.6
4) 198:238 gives 86.5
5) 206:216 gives 81.6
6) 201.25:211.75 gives 82.8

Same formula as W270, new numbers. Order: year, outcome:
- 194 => 75.4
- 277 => 99.4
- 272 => 106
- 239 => 92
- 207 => 89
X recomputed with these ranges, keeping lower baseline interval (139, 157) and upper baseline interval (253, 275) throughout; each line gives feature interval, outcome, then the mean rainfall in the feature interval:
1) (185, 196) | 1.2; 77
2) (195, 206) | 0.8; 81.5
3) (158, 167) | 0.6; 76.9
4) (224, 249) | 0.5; 90.8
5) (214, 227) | 0.3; 88.1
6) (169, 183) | 1.1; 78.1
